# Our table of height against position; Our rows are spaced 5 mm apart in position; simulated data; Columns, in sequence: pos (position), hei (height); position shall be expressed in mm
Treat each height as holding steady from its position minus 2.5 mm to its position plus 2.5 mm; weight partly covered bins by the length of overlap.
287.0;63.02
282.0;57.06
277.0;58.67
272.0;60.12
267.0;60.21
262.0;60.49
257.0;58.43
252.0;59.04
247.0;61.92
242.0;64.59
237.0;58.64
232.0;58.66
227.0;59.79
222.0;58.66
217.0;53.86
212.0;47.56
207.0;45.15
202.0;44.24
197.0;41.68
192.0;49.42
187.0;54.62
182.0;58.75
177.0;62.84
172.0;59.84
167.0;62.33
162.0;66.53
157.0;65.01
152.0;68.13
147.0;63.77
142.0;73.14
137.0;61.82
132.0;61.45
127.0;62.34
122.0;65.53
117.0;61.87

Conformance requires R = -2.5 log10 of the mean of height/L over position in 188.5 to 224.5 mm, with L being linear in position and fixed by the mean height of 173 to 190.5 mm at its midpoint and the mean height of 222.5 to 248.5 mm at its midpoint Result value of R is 0.21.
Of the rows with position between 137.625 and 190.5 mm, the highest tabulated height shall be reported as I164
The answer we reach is 73.14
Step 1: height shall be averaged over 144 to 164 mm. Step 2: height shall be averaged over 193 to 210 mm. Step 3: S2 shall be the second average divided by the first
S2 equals 0.7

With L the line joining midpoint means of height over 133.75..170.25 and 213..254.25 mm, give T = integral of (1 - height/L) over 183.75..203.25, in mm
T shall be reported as 4.4 mm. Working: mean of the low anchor 65.6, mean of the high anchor 59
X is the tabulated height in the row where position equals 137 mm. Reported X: 61.82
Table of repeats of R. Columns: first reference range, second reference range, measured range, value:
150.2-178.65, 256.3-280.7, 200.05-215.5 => 0.32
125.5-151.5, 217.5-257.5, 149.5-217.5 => 0.13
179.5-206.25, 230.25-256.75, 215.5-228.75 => -0.03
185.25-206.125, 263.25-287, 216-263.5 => -0.11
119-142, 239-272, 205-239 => 0.13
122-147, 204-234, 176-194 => 0.04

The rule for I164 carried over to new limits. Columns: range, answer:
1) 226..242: 64.59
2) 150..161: 68.13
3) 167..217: 62.84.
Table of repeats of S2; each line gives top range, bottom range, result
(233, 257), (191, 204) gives 1.36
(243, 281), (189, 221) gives 1.26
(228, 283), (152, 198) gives 1.02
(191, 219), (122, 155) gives 0.72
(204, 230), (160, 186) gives 0.86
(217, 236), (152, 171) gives 0.90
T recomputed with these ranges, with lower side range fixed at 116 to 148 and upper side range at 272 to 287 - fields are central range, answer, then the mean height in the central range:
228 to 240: 0.3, 59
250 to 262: 0.2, 59.1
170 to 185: 0.6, 60.3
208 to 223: 2.3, 52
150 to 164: -0.7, 66.5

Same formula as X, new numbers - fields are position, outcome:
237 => 58.64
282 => 57.06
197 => 41.68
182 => 58.75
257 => 58.43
